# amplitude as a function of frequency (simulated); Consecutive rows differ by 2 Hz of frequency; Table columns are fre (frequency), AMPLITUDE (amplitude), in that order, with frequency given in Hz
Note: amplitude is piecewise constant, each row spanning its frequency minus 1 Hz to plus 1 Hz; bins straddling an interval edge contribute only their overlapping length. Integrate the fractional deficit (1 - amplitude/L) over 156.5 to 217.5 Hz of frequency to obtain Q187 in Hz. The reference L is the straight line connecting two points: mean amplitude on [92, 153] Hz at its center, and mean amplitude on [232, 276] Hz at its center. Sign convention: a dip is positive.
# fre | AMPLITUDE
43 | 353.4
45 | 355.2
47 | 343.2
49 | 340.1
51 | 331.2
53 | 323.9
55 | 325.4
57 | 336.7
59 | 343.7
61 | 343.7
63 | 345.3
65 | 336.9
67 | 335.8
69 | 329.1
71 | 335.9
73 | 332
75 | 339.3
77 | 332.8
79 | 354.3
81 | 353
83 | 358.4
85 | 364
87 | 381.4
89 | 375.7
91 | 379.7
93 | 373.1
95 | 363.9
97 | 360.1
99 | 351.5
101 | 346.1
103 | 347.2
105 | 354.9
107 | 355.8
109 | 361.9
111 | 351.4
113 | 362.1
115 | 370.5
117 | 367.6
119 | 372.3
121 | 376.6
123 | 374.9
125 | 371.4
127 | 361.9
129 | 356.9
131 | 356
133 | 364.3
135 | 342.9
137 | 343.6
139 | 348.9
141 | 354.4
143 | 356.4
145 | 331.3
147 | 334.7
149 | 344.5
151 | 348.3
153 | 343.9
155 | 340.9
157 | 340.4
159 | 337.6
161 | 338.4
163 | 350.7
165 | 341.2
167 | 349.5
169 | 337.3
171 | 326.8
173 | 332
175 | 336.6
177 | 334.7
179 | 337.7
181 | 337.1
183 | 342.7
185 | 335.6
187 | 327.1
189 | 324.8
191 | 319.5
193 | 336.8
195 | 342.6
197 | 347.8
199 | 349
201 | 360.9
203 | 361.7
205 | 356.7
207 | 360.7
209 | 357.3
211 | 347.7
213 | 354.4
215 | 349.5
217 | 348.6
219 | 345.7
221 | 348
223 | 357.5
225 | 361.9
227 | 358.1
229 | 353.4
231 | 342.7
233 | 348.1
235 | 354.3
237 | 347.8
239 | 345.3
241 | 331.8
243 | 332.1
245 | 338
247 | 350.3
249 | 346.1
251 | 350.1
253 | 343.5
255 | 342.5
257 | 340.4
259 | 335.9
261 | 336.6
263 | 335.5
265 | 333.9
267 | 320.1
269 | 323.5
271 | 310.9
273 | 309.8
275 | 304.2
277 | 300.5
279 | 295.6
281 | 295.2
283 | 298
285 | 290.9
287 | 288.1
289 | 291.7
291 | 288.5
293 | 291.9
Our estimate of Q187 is 0.6 Hz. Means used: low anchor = 357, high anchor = 335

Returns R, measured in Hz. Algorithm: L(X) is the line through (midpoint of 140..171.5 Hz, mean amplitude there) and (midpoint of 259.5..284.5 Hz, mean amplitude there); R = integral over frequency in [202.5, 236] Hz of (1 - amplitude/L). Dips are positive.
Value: -2.7 Hz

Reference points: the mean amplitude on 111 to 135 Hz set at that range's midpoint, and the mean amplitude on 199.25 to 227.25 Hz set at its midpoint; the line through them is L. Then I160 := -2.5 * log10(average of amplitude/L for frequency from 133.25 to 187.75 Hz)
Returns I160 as 0.06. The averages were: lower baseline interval 365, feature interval 341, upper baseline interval 355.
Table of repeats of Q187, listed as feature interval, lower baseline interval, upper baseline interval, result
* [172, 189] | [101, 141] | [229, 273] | 0.73 Hz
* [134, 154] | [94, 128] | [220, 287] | 0.56 Hz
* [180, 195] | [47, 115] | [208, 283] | 0.39 Hz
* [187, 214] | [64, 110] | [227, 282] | -0.61 Hz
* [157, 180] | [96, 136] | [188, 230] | 1.03 Hz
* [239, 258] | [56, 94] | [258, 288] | -1.51 Hz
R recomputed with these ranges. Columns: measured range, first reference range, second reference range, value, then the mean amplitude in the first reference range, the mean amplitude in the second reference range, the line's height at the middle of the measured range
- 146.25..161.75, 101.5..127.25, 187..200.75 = 0.4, 363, 337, 350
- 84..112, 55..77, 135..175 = -1.9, 337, 342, 339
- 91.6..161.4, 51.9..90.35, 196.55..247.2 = -1.6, 345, 350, 347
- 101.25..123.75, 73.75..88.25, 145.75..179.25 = -0.9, 355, 340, 349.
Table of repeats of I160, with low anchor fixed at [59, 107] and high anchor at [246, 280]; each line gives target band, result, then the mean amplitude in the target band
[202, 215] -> -0.065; 356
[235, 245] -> -0.030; 341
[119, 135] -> -0.058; 365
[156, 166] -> 0.000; 342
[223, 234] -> -0.065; 353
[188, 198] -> 0.010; 334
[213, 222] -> -0.046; 349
